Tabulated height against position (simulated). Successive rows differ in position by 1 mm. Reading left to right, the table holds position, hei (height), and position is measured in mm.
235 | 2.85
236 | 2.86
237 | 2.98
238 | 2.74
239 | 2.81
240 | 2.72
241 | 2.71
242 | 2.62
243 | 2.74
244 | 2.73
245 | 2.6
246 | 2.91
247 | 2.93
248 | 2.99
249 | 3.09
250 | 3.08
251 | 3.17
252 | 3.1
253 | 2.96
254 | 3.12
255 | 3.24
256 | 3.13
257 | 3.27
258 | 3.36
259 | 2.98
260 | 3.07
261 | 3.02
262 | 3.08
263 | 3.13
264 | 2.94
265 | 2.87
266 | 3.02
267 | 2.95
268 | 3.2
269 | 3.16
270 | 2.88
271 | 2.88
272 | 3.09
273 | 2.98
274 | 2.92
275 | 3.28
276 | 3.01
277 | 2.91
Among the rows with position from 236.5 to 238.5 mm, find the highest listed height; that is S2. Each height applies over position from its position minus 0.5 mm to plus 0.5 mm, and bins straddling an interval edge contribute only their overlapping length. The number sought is 2.98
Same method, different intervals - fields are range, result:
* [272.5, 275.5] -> 3.28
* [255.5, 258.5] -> 3.36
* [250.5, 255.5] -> 3.24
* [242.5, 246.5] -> 2.91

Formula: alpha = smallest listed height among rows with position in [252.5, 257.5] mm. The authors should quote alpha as 2.96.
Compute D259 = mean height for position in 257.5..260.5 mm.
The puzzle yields 3.14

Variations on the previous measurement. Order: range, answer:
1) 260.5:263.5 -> 3.08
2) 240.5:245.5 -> 2.68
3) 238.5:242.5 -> 2.71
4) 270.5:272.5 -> 2.98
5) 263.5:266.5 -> 2.94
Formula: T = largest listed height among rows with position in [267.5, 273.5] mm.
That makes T 3.2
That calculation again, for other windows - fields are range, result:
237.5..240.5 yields 2.81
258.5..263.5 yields 3.13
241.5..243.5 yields 2.74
